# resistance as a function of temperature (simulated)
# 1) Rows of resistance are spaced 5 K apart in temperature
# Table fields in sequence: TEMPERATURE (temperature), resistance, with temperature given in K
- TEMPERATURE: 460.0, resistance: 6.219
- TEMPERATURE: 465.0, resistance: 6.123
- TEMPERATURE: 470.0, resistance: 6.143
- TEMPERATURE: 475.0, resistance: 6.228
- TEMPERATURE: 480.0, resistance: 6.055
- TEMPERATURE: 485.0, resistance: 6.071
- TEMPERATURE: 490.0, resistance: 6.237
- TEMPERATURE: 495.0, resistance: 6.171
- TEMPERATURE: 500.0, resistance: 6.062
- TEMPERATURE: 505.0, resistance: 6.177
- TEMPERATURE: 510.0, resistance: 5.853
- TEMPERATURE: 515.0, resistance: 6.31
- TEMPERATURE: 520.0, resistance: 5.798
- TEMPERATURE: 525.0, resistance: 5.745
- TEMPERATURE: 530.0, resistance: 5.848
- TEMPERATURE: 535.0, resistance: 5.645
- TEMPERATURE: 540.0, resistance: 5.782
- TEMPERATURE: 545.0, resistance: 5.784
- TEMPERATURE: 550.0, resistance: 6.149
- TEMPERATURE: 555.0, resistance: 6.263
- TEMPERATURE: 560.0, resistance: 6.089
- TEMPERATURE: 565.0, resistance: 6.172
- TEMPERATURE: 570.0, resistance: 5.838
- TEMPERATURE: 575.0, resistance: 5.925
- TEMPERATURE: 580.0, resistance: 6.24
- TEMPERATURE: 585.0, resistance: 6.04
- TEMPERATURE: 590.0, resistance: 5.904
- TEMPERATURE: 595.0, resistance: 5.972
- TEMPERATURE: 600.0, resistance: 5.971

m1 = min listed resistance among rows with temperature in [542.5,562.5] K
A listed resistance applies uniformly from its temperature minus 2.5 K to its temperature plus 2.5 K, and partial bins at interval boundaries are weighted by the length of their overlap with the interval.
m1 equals 5.784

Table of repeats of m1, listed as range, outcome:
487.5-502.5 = 6.062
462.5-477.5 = 6.123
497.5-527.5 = 5.745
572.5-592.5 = 5.904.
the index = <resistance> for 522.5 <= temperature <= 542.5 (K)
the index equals 5.75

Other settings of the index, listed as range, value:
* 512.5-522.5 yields 6.05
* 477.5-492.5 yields 6.12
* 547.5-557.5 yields 6.21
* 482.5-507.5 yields 6.14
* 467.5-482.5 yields 6.14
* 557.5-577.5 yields 6.01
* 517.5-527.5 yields 5.77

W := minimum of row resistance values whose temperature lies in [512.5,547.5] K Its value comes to 5.645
